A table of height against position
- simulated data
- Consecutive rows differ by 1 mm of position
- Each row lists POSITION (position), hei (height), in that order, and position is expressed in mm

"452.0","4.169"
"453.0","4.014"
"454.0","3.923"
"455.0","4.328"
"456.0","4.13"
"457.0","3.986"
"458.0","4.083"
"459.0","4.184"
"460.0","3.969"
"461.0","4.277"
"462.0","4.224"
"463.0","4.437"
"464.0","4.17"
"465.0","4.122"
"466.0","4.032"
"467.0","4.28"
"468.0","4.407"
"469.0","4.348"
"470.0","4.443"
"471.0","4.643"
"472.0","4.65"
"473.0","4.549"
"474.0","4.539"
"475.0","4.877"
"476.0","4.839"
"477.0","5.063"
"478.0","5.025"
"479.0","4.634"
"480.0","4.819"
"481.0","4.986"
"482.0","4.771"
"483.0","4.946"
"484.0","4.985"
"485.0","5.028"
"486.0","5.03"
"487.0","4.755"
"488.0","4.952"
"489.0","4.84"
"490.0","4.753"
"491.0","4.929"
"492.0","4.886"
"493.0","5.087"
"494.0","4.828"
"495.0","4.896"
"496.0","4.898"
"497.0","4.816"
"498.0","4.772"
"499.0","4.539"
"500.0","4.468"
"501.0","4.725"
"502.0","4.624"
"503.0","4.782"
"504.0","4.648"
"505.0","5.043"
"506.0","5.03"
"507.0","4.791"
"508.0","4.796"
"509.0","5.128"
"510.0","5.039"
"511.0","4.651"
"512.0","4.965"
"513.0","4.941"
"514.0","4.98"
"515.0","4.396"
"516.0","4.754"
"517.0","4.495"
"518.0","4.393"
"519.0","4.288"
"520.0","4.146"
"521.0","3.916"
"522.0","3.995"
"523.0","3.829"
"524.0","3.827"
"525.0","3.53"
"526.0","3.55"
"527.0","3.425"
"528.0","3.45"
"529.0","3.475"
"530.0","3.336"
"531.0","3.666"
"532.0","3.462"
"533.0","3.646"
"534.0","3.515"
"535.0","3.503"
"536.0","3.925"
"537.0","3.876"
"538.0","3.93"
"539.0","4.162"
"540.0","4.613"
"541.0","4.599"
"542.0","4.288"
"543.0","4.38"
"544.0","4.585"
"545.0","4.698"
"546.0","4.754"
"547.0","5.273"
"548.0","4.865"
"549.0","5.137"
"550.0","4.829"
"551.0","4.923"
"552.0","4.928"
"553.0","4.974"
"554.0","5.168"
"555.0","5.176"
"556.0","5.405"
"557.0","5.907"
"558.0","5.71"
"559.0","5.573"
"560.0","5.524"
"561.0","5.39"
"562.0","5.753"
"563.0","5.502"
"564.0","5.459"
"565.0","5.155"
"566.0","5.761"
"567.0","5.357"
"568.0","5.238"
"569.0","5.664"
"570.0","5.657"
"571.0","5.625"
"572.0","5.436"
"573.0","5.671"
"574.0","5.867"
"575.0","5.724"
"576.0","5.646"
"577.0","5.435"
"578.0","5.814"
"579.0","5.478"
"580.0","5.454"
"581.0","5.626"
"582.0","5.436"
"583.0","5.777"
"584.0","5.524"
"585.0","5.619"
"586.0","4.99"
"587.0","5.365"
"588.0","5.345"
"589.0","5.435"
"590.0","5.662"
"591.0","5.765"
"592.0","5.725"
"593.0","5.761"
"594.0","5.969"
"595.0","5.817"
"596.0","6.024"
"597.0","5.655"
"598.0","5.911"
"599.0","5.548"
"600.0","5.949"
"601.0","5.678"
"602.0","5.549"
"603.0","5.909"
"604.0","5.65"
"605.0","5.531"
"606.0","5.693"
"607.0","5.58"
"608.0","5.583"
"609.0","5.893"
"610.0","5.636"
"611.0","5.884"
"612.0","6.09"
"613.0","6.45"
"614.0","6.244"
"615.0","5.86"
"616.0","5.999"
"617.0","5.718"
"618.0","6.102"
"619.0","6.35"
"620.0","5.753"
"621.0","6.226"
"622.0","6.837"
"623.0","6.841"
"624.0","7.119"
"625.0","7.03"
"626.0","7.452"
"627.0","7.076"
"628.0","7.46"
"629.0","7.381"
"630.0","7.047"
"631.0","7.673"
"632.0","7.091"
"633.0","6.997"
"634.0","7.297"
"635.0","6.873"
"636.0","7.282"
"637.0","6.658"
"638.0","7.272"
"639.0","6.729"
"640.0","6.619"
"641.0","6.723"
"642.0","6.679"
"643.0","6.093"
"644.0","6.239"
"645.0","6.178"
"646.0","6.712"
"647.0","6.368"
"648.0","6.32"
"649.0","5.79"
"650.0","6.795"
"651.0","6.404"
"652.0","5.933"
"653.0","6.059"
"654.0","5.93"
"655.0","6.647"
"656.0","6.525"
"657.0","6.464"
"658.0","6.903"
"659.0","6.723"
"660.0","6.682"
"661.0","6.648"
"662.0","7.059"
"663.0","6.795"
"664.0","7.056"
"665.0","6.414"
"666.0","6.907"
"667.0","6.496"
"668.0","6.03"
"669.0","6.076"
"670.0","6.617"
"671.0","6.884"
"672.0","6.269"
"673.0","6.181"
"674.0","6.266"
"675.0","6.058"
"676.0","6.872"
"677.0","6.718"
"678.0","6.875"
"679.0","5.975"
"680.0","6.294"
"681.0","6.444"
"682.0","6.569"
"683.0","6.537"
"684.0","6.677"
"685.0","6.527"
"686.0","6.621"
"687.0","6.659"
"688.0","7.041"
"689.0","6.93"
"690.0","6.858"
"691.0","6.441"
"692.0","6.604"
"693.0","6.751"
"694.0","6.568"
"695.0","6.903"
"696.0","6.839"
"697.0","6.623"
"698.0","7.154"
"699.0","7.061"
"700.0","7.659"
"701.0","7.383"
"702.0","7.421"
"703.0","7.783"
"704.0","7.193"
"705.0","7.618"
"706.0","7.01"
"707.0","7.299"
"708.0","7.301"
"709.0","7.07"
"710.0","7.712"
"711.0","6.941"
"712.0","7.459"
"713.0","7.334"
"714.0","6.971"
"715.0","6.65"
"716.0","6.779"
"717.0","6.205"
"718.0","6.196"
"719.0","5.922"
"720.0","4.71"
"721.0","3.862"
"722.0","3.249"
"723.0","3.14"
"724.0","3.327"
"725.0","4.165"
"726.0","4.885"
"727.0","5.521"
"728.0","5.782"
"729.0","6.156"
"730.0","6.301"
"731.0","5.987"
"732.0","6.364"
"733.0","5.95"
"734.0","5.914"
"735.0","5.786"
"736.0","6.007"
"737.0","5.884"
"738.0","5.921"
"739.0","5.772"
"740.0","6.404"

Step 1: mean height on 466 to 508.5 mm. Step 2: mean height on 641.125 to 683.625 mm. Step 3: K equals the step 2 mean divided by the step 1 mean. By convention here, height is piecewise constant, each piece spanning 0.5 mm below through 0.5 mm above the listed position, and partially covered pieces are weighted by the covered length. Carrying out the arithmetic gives 1.36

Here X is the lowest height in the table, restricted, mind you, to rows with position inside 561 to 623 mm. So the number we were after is 4.99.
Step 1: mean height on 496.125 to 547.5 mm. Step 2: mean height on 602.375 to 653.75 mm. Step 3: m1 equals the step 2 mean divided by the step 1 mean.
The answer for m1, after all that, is 1.49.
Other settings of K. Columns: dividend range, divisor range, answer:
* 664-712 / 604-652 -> 1.05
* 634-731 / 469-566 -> 1.39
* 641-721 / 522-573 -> 1.42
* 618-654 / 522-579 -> 1.40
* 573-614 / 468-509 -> 1.19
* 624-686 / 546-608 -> 1.20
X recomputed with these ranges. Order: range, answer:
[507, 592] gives 3.336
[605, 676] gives 5.531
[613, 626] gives 5.718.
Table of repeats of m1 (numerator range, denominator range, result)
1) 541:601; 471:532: 1.19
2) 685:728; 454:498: 1.39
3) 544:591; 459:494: 1.16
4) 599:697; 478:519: 1.35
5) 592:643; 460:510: 1.35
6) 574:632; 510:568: 1.31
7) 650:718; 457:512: 1.44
